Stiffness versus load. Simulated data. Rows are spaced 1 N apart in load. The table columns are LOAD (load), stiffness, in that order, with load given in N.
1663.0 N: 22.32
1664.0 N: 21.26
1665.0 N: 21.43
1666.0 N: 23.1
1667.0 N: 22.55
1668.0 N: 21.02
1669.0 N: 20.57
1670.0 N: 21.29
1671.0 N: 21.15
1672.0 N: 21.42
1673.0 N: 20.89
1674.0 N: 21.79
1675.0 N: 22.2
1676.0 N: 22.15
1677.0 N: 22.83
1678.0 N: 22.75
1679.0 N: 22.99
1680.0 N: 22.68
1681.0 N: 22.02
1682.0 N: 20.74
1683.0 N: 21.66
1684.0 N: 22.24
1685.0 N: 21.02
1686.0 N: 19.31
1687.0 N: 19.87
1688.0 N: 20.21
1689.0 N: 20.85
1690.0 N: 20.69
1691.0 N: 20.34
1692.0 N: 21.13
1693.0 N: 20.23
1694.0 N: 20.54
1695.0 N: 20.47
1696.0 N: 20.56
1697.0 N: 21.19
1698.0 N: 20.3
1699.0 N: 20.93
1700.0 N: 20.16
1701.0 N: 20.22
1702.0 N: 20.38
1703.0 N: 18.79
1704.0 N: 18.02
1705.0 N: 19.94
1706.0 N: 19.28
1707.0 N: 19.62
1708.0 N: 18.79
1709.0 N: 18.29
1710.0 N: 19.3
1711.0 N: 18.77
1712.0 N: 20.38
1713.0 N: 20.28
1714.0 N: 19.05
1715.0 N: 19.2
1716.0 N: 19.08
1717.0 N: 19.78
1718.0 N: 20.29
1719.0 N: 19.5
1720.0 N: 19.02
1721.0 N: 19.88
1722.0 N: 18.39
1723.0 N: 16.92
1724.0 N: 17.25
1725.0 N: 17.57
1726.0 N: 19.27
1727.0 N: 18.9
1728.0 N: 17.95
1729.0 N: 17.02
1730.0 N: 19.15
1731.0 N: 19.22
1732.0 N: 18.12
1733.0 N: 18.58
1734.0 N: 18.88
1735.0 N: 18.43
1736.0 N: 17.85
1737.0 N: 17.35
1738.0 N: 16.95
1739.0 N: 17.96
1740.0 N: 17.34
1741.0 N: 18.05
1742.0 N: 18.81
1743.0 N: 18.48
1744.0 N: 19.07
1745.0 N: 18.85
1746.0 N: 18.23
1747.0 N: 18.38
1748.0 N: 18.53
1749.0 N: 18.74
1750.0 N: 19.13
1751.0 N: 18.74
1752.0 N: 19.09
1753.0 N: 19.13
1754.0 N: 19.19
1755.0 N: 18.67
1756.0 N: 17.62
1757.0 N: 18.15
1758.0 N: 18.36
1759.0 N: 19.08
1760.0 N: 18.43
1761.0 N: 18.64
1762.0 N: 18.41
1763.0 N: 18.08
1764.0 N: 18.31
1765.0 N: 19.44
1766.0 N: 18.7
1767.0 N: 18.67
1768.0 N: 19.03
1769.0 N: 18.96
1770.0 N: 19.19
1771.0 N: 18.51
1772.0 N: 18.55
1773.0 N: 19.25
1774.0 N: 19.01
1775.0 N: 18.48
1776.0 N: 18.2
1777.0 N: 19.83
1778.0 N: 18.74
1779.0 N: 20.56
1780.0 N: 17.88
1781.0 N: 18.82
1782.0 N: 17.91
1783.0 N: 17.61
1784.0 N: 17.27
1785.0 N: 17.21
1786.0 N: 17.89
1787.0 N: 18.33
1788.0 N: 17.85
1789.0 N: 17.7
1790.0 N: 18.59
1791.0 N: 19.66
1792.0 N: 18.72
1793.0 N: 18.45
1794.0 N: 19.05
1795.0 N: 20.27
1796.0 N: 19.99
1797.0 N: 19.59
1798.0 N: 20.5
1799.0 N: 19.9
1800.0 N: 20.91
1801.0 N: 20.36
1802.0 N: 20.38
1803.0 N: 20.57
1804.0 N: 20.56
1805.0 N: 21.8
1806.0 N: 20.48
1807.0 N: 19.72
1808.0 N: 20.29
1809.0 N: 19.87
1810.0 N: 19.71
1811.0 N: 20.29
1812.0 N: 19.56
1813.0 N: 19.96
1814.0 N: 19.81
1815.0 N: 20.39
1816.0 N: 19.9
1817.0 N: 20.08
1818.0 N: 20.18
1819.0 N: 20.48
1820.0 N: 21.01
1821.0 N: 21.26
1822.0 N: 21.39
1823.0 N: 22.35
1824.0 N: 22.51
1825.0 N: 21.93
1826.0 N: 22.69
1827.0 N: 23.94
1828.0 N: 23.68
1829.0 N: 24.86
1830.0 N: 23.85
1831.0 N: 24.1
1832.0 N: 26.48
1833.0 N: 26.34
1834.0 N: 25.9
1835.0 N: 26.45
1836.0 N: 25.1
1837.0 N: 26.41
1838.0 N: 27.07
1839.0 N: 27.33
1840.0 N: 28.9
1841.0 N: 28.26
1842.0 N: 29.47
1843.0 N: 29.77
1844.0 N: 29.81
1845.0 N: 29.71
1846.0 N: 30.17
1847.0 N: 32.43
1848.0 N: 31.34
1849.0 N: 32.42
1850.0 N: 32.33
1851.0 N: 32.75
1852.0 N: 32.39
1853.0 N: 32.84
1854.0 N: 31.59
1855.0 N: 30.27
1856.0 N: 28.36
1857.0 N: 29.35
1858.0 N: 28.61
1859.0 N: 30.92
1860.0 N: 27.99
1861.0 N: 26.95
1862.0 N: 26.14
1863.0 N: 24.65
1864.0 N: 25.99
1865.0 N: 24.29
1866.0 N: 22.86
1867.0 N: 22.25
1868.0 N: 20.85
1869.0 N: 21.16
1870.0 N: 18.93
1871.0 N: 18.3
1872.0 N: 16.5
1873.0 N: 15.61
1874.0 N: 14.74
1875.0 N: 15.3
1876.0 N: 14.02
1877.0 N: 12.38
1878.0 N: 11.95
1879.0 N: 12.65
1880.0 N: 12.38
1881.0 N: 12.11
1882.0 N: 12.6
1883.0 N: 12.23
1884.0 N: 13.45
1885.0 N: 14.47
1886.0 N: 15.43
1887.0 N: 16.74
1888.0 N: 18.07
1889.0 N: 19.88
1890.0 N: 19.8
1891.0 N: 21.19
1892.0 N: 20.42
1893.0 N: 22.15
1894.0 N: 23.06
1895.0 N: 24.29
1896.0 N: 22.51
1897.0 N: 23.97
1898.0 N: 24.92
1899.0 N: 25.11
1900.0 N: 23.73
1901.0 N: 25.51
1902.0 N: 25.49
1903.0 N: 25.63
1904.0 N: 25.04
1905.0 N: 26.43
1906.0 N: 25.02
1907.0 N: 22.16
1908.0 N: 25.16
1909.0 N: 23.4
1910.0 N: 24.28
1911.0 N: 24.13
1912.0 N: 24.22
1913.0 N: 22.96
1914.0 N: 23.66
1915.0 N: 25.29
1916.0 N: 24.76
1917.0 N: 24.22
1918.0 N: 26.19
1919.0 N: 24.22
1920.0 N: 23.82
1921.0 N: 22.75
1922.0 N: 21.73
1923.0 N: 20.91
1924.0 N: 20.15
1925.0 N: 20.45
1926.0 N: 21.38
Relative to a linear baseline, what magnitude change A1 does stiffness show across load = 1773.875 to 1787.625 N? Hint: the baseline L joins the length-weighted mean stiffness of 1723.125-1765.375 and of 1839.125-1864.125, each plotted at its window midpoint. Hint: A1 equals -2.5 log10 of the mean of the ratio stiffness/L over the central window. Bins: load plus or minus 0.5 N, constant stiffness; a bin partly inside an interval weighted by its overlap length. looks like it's 0.21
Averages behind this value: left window 18.4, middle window 18.4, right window 29.8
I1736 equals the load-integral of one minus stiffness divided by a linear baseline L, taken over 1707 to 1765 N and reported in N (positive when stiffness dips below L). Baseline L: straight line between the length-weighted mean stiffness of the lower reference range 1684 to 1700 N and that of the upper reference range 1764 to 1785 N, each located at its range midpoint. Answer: 2.7 N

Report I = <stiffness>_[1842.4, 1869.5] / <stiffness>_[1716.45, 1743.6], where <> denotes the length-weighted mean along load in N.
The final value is 1.5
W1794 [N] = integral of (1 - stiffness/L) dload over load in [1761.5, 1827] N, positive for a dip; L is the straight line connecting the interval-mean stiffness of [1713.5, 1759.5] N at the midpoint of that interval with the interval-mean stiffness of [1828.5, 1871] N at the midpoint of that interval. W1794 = 9.9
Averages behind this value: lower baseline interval 18.5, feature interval 19.6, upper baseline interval 27.5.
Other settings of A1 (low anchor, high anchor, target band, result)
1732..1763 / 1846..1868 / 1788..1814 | 0.18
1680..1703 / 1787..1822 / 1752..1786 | 0.09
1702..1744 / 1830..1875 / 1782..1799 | 0.22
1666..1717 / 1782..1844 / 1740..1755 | 0.13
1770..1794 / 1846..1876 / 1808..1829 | 0.04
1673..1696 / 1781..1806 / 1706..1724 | 0.08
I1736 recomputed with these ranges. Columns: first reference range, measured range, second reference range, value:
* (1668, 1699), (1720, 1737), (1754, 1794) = 1.3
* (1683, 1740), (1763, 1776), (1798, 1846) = 1.6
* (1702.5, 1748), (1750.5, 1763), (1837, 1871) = 1.4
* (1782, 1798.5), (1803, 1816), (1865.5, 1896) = -1.3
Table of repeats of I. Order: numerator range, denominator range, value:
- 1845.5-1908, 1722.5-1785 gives 1.23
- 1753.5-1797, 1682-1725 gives 0.94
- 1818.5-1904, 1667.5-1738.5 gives 1.17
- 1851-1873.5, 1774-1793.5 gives 1.38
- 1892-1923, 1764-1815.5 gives 1.25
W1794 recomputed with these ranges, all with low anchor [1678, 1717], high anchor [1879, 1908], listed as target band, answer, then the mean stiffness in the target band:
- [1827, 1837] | -2.4 N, 25.2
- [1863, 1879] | 1.6 N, 18.4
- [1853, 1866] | -4.8 N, 27.9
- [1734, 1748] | 1.5 N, 18.2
